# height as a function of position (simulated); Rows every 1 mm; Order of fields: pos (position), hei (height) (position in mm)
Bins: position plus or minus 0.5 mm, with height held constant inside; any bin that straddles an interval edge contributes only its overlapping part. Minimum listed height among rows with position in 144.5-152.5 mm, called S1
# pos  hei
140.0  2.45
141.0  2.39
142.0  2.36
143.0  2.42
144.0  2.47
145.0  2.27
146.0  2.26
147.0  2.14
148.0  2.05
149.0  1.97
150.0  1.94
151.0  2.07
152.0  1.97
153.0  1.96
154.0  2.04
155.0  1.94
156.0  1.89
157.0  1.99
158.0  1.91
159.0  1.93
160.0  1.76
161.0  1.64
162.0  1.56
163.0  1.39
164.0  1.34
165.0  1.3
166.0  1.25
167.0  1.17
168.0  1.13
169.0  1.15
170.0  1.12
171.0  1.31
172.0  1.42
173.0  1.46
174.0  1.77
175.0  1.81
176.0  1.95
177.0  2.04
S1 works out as 1.94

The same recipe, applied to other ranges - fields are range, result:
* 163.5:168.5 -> 1.13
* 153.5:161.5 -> 1.64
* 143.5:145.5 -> 2.27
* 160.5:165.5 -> 1.3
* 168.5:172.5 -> 1.12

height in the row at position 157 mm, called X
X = 1.99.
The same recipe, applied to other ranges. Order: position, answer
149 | 1.97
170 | 1.12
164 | 1.34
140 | 2.45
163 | 1.39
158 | 1.91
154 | 2.04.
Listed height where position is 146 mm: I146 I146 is 2.26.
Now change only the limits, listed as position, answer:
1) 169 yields 1.15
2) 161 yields 1.64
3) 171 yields 1.31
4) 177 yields 2.04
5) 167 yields 1.17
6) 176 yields 1.95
